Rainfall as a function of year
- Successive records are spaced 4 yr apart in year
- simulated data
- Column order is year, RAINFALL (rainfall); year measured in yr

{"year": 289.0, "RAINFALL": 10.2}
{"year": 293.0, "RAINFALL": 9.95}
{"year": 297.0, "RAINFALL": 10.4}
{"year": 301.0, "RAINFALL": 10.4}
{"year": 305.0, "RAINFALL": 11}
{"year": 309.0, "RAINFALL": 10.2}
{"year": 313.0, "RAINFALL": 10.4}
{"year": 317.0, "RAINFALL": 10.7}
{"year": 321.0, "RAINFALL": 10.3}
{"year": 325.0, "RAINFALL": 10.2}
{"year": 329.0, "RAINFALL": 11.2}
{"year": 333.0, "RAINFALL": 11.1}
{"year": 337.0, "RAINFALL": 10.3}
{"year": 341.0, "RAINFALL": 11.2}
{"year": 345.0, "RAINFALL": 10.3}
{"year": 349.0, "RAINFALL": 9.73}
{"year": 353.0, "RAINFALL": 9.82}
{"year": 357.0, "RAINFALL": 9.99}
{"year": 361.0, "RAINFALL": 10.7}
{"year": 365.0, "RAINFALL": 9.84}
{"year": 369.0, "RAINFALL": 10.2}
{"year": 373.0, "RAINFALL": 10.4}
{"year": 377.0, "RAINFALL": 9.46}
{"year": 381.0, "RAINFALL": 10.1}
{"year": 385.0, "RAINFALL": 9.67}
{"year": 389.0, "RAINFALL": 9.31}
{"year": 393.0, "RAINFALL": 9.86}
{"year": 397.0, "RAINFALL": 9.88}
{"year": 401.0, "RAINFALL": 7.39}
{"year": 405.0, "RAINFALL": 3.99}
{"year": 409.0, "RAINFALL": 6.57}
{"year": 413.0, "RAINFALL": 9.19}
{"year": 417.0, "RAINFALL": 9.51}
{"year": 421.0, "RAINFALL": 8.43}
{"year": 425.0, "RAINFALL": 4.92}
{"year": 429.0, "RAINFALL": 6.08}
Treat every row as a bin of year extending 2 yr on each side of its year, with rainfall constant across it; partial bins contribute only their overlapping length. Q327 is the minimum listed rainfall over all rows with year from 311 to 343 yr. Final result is 10.2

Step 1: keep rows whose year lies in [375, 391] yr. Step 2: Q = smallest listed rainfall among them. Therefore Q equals 9.31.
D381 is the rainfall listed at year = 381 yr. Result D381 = 10.1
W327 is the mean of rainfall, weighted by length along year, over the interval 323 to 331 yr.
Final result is 10.7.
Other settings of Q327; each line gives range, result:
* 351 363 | 9.82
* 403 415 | 3.99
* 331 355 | 9.73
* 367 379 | 9.46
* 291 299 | 9.95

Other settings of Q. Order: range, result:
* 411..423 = 8.43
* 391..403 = 7.39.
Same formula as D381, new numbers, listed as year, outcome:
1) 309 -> 10.2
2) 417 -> 9.51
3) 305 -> 11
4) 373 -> 10.4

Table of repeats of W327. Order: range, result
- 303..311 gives 10.6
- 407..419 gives 8.42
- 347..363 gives 10.1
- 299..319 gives 10.5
